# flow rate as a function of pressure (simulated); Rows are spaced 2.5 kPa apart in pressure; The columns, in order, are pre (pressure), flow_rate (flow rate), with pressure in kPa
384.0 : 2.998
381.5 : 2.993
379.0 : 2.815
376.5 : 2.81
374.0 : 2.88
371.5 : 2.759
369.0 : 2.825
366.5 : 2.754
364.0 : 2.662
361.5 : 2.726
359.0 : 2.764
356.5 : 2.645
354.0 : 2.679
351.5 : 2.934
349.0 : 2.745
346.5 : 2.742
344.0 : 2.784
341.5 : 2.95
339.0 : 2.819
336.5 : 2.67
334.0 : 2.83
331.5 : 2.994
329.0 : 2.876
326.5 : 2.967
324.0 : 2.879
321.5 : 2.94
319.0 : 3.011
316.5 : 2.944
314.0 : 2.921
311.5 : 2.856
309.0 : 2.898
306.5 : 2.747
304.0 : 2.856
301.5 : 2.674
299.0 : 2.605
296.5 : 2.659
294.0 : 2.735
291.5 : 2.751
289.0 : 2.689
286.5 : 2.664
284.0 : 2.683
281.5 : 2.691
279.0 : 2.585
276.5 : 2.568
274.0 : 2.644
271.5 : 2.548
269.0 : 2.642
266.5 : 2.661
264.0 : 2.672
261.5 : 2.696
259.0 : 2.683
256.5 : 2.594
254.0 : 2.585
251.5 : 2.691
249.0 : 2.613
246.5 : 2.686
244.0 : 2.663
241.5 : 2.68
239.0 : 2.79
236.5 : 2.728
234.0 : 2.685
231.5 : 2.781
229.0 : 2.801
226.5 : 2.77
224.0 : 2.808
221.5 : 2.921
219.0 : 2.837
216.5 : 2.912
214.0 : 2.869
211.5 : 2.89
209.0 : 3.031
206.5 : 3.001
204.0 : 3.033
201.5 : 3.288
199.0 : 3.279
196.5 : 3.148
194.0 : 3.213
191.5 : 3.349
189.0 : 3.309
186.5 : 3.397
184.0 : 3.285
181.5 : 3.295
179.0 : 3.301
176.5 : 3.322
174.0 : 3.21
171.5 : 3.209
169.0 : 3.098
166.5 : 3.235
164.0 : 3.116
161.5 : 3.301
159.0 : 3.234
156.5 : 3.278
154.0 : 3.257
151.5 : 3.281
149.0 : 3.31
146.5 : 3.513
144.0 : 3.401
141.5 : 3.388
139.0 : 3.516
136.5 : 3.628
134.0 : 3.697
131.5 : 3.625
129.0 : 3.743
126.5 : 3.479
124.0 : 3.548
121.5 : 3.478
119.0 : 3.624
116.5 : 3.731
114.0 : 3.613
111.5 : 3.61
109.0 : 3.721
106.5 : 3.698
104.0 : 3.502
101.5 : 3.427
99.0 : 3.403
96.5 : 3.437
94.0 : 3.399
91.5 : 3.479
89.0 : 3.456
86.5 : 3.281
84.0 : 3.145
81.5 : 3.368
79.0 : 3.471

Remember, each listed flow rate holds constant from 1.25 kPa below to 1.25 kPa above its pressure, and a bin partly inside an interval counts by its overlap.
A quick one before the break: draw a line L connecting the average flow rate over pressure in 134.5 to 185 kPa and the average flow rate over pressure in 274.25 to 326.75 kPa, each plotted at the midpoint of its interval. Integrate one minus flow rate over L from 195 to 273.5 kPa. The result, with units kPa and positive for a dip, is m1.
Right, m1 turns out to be 5.8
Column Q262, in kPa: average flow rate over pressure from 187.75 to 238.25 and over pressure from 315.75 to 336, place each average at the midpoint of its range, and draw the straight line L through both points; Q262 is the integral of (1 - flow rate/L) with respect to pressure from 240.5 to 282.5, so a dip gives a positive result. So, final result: 4.5 kPa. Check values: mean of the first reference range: 2.98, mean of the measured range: 2.64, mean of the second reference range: 2.92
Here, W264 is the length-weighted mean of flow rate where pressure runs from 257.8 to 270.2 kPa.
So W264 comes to 2.67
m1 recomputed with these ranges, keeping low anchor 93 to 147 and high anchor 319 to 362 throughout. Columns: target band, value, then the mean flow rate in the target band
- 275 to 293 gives 2.10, 2.66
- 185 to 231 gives 3.13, 3.04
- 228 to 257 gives 4.22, 2.69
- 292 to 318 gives 1.35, 2.79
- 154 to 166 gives 0.66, 3.23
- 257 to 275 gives 2.50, 2.65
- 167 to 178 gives 0.55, 3.21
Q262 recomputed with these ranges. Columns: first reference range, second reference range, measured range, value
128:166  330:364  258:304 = 5.06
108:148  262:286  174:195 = -0.59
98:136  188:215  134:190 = 0.42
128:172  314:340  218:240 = 2.59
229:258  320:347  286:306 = 0.59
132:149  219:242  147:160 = 0.46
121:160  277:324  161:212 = 0.86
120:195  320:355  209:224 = 1.44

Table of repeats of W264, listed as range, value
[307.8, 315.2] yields 2.89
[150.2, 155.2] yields 3.27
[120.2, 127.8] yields 3.5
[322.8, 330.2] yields 2.91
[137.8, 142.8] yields 3.45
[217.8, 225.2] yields 2.86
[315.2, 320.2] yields 2.98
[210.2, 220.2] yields 2.88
